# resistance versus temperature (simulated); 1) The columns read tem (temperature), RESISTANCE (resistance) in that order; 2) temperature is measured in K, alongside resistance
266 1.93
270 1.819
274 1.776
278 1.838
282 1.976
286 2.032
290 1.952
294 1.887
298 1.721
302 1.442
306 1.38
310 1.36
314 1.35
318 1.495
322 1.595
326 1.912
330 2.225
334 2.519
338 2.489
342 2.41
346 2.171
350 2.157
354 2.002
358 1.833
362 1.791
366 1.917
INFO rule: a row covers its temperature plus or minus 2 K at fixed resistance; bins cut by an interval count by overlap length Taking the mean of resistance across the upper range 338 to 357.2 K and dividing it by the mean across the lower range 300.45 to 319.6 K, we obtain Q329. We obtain 1.56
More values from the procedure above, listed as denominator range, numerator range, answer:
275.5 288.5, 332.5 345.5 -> 1.25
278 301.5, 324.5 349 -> 1.22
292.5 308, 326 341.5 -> 1.47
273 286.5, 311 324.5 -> 0.78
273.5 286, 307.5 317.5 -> 0.72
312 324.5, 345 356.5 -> 1.40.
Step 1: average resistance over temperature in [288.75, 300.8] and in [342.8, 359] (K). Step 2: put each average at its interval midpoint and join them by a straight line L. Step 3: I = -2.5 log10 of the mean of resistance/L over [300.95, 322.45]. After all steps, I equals 0.312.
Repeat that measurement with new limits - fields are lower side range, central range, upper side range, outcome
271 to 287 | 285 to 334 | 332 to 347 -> 0.24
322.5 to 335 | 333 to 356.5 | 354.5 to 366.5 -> -0.14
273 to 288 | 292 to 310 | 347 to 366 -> 0.21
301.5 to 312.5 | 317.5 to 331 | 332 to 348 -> 0.07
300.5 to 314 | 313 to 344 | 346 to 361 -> -0.20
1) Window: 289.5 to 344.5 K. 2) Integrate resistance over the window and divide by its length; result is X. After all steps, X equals 1.84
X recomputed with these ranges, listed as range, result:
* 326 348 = 2.32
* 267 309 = 1.78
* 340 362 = 2.09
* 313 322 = 1.47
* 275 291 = 1.94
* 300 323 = 1.43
